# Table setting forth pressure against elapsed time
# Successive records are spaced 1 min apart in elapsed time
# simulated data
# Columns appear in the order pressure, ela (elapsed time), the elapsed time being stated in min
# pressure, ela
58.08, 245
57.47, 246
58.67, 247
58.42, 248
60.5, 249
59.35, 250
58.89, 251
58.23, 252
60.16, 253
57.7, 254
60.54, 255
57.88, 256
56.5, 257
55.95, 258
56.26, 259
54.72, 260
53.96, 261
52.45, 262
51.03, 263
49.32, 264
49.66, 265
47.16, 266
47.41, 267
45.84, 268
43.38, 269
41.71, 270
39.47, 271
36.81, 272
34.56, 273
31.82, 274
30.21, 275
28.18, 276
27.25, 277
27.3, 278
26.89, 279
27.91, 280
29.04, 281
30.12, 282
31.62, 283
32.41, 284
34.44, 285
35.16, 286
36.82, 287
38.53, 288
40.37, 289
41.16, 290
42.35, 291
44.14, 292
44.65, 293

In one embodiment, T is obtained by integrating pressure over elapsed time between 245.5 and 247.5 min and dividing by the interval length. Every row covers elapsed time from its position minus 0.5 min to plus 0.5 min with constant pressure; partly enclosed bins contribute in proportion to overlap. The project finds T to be 58.1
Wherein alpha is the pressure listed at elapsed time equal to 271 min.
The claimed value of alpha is 39.47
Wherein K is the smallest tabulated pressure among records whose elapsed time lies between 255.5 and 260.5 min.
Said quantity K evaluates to 54.72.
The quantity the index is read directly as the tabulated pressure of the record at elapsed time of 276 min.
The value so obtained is 28.18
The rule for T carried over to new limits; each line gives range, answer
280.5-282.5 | 29.6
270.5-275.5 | 34.6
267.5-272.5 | 41.4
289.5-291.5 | 41.8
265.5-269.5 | 45.9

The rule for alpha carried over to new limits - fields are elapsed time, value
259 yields 56.26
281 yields 29.04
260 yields 54.72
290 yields 41.16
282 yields 30.12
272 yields 36.81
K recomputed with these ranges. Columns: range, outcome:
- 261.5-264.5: 49.32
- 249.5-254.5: 57.7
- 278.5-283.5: 26.89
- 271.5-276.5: 28.18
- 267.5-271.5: 39.47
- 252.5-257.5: 56.5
